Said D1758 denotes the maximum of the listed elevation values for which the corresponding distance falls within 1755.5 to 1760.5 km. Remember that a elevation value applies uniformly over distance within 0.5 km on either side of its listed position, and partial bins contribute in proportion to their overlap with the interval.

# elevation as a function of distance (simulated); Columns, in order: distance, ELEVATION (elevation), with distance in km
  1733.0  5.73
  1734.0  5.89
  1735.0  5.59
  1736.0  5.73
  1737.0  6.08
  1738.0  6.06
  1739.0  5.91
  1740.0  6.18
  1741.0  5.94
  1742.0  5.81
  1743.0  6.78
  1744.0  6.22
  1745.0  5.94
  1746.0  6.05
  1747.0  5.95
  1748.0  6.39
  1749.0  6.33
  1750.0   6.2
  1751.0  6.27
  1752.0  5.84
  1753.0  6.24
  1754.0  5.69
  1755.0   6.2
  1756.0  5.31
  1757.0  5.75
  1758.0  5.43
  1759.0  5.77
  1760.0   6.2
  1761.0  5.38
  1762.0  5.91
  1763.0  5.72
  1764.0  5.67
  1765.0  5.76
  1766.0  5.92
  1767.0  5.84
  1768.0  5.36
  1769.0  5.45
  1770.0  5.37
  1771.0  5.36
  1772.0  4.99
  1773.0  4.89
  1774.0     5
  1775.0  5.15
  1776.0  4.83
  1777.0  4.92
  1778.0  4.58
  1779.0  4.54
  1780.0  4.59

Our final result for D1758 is 6.2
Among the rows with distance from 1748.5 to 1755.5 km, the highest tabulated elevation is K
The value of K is 6.33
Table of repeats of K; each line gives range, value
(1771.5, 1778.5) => 5.15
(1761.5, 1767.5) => 5.92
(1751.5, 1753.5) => 6.24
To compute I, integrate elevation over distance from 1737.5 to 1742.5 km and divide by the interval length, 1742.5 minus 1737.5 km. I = 5.98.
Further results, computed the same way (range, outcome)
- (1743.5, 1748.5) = 6.11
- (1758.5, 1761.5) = 5.78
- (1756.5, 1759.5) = 5.65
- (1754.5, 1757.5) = 5.75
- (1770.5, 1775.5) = 5.08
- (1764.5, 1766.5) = 5.84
